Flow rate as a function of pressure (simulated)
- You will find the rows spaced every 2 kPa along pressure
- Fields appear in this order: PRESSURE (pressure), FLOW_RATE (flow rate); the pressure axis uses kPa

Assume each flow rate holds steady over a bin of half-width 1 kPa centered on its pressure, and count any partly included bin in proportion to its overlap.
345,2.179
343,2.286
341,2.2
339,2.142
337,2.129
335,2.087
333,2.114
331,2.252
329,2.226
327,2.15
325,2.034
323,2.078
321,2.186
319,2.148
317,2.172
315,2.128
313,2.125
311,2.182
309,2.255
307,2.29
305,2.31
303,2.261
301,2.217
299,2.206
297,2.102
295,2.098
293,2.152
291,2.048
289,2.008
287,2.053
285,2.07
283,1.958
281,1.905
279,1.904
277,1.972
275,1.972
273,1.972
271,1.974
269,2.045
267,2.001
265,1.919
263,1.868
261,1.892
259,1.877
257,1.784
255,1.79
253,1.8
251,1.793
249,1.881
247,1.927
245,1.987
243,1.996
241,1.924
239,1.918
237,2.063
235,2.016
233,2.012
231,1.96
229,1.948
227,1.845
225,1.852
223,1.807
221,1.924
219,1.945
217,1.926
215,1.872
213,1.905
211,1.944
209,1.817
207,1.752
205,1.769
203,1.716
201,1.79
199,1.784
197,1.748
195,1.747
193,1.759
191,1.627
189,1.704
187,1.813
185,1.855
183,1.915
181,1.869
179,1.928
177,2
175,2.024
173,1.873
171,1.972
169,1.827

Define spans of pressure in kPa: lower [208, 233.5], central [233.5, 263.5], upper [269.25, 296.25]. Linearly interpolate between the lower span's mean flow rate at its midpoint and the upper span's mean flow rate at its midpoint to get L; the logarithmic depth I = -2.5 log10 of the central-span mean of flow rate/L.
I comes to 0.03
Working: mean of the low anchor 1.9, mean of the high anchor 2.01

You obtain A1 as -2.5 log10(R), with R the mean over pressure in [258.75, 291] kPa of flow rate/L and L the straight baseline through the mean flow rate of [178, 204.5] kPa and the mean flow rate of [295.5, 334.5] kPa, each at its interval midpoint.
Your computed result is 0.05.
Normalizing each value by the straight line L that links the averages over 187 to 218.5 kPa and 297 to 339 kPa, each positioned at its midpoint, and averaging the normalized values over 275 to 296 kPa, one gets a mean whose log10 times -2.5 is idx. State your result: 0.028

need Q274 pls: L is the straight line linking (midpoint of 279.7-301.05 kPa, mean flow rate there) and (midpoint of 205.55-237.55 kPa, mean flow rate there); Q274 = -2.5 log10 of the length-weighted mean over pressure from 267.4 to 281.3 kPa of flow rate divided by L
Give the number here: 0.033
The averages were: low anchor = 1.91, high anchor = 2.07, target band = 1.97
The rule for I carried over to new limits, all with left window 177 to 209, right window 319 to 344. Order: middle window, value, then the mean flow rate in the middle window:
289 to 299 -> -0.02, 2.1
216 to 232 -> -0.02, 1.9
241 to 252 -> 0.01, 1.92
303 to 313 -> -0.08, 2.25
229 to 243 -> -0.04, 1.98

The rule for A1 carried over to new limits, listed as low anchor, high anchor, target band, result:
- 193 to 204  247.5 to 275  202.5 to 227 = -0.04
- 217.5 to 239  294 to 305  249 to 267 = 0.11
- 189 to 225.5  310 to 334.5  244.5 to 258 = 0.05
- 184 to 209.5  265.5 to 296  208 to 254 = -0.03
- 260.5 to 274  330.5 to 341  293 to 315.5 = -0.07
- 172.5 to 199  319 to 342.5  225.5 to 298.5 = 0.02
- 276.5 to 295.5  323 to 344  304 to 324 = -0.04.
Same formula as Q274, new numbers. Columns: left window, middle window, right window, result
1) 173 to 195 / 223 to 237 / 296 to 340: 0.01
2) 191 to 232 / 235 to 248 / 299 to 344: -0.02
